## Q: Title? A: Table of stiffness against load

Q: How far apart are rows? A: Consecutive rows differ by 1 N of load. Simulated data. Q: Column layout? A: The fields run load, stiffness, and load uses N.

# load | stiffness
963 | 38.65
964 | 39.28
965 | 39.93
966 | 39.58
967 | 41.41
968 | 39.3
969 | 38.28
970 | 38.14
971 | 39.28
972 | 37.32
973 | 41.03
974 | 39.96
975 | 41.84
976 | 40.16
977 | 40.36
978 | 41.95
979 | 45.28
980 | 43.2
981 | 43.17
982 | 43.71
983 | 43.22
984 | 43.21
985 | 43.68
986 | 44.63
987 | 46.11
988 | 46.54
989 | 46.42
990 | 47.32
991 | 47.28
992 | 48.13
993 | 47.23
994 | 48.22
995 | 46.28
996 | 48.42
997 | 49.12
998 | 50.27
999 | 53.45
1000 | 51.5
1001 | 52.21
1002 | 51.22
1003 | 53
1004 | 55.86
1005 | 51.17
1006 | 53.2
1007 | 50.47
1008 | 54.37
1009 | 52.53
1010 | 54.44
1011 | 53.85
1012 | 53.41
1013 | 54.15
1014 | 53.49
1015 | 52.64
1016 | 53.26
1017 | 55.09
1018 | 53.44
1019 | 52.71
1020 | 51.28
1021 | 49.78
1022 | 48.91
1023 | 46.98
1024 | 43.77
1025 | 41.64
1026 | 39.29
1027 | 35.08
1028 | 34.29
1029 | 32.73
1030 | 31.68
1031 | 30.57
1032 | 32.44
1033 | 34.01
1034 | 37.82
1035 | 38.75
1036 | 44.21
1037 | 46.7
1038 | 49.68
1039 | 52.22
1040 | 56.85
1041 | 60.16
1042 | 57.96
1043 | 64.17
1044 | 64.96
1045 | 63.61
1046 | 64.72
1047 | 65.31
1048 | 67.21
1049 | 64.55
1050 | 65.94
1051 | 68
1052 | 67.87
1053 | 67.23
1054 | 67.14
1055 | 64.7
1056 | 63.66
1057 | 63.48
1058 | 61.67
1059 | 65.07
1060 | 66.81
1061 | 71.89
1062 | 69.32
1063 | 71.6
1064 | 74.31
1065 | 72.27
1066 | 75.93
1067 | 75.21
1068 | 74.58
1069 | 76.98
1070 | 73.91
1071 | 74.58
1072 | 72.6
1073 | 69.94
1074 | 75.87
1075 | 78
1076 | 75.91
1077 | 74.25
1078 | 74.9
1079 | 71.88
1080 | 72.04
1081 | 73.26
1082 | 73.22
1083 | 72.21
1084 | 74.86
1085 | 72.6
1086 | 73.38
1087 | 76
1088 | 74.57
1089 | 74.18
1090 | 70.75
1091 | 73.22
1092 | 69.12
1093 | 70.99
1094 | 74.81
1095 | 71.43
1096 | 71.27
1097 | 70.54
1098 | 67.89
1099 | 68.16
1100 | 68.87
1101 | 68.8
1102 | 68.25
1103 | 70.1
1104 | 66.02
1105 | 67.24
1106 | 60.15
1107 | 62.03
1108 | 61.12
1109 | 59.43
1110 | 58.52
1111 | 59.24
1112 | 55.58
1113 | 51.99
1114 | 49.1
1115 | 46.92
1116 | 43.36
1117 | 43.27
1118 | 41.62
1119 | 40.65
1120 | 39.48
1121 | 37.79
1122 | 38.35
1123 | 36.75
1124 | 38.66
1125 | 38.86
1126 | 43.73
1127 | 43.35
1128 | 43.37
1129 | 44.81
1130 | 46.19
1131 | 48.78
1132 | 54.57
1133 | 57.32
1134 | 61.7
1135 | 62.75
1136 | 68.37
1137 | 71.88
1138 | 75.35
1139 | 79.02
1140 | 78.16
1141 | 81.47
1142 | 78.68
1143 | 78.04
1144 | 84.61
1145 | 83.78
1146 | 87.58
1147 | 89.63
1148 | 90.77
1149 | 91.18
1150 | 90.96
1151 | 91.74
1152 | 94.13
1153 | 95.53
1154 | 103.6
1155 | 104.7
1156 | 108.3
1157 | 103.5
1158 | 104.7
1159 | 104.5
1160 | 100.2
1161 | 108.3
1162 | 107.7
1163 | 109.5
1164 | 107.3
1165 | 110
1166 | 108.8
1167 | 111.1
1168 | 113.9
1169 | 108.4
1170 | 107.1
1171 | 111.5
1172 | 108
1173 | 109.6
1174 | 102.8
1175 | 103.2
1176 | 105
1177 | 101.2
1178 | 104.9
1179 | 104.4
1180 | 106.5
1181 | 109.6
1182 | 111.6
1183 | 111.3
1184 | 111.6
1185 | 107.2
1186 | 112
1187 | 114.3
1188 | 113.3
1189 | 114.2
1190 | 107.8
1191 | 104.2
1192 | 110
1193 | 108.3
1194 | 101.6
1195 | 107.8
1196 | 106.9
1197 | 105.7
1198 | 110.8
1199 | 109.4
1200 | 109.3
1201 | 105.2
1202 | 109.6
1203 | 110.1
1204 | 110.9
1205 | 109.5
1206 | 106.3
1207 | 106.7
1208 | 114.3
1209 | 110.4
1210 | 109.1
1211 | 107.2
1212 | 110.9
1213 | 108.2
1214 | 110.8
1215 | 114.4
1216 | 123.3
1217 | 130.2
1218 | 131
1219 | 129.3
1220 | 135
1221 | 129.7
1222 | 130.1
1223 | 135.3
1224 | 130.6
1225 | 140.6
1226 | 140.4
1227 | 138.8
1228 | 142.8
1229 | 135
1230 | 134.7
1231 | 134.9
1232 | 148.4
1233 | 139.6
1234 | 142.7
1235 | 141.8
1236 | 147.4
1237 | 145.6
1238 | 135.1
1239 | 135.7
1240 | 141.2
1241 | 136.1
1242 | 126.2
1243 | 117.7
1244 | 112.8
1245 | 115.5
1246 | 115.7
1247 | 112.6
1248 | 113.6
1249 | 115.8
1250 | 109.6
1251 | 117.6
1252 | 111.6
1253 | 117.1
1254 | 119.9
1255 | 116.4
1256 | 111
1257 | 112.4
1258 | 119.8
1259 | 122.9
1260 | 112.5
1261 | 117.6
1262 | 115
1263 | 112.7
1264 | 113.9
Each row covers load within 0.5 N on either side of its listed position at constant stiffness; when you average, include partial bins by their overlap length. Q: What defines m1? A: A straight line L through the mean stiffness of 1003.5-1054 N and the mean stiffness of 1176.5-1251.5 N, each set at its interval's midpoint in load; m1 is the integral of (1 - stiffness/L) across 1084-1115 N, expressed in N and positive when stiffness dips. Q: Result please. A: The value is 4.20 N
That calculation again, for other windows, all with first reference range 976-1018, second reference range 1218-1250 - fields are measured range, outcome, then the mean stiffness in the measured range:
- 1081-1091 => 0.8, 73.5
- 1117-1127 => 5.7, 39.9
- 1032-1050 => 2.8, 54.6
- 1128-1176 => 6.5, 90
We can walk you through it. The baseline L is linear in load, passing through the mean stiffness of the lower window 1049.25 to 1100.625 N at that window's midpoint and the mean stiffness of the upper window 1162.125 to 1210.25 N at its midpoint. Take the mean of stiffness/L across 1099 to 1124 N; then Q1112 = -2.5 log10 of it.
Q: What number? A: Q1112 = 0.47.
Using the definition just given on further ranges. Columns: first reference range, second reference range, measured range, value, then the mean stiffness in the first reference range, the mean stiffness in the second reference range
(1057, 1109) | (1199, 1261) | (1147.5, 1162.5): -0.038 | 71.1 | 123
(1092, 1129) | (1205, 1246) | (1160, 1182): -0.153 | 55.5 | 128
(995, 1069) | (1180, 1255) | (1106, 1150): 0.440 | 55.2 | 120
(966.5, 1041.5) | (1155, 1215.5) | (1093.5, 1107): 0.156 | 46.1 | 108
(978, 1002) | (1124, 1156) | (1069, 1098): -0.160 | 46.9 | 73.1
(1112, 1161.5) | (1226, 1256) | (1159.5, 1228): -0.123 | 69.3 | 128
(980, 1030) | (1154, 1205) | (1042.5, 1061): -0.023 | 48.2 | 108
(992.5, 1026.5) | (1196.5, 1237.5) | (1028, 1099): 0.085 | 50.8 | 124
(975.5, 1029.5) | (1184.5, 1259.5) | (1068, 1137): 0.265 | 47.8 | 120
